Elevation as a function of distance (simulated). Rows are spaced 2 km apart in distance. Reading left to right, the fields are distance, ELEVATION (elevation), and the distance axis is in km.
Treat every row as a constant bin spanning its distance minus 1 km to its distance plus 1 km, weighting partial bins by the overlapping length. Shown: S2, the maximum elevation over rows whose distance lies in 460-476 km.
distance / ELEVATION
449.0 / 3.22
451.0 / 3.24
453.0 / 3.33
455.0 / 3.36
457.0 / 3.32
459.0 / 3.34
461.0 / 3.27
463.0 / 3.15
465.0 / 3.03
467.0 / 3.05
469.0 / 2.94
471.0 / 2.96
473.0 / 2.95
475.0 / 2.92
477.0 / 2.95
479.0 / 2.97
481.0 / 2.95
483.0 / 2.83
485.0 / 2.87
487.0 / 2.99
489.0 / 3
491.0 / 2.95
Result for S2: 3.27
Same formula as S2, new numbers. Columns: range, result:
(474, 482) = 2.97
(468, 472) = 2.96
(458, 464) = 3.34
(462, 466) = 3.15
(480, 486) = 2.95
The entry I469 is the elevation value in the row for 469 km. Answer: 2.94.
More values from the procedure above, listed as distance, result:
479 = 2.97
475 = 2.92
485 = 2.87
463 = 3.15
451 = 3.24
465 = 3.03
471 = 2.96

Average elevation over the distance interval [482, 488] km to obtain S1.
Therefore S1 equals 2.9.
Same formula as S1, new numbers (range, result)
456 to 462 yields 3.31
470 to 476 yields 2.94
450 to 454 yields 3.29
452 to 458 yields 3.34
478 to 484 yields 2.92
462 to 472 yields 3.03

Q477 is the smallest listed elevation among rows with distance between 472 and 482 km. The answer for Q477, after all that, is 2.92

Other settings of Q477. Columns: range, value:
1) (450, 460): 3.24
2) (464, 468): 3.03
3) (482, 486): 2.83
